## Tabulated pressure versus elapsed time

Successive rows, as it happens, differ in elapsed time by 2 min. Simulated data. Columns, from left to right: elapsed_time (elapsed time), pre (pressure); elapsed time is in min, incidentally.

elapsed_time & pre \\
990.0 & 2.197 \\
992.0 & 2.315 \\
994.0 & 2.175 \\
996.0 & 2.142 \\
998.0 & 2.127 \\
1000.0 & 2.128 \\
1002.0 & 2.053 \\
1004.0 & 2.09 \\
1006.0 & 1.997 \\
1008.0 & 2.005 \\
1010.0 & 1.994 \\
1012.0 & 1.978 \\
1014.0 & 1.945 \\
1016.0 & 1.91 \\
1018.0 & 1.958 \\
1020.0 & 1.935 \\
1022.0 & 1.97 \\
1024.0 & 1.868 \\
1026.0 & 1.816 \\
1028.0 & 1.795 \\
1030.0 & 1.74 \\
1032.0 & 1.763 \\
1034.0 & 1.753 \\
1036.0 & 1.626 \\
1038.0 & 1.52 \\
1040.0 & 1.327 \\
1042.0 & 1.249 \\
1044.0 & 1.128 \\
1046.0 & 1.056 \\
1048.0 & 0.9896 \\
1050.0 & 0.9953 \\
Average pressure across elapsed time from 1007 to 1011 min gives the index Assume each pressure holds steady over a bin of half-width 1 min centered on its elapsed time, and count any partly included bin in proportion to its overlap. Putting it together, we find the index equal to 2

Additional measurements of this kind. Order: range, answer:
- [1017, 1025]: 1.93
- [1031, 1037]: 1.71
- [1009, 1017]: 1.96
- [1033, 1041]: 1.56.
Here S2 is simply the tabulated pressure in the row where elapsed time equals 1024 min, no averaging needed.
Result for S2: 1.868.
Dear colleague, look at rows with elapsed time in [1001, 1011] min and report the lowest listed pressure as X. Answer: 1.994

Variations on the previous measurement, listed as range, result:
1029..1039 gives 1.52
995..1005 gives 2.053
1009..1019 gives 1.91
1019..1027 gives 1.816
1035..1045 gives 1.128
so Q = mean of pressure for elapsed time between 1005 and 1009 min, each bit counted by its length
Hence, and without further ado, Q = 2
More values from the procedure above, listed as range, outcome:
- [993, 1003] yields 2.12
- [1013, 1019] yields 1.94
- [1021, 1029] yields 1.86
